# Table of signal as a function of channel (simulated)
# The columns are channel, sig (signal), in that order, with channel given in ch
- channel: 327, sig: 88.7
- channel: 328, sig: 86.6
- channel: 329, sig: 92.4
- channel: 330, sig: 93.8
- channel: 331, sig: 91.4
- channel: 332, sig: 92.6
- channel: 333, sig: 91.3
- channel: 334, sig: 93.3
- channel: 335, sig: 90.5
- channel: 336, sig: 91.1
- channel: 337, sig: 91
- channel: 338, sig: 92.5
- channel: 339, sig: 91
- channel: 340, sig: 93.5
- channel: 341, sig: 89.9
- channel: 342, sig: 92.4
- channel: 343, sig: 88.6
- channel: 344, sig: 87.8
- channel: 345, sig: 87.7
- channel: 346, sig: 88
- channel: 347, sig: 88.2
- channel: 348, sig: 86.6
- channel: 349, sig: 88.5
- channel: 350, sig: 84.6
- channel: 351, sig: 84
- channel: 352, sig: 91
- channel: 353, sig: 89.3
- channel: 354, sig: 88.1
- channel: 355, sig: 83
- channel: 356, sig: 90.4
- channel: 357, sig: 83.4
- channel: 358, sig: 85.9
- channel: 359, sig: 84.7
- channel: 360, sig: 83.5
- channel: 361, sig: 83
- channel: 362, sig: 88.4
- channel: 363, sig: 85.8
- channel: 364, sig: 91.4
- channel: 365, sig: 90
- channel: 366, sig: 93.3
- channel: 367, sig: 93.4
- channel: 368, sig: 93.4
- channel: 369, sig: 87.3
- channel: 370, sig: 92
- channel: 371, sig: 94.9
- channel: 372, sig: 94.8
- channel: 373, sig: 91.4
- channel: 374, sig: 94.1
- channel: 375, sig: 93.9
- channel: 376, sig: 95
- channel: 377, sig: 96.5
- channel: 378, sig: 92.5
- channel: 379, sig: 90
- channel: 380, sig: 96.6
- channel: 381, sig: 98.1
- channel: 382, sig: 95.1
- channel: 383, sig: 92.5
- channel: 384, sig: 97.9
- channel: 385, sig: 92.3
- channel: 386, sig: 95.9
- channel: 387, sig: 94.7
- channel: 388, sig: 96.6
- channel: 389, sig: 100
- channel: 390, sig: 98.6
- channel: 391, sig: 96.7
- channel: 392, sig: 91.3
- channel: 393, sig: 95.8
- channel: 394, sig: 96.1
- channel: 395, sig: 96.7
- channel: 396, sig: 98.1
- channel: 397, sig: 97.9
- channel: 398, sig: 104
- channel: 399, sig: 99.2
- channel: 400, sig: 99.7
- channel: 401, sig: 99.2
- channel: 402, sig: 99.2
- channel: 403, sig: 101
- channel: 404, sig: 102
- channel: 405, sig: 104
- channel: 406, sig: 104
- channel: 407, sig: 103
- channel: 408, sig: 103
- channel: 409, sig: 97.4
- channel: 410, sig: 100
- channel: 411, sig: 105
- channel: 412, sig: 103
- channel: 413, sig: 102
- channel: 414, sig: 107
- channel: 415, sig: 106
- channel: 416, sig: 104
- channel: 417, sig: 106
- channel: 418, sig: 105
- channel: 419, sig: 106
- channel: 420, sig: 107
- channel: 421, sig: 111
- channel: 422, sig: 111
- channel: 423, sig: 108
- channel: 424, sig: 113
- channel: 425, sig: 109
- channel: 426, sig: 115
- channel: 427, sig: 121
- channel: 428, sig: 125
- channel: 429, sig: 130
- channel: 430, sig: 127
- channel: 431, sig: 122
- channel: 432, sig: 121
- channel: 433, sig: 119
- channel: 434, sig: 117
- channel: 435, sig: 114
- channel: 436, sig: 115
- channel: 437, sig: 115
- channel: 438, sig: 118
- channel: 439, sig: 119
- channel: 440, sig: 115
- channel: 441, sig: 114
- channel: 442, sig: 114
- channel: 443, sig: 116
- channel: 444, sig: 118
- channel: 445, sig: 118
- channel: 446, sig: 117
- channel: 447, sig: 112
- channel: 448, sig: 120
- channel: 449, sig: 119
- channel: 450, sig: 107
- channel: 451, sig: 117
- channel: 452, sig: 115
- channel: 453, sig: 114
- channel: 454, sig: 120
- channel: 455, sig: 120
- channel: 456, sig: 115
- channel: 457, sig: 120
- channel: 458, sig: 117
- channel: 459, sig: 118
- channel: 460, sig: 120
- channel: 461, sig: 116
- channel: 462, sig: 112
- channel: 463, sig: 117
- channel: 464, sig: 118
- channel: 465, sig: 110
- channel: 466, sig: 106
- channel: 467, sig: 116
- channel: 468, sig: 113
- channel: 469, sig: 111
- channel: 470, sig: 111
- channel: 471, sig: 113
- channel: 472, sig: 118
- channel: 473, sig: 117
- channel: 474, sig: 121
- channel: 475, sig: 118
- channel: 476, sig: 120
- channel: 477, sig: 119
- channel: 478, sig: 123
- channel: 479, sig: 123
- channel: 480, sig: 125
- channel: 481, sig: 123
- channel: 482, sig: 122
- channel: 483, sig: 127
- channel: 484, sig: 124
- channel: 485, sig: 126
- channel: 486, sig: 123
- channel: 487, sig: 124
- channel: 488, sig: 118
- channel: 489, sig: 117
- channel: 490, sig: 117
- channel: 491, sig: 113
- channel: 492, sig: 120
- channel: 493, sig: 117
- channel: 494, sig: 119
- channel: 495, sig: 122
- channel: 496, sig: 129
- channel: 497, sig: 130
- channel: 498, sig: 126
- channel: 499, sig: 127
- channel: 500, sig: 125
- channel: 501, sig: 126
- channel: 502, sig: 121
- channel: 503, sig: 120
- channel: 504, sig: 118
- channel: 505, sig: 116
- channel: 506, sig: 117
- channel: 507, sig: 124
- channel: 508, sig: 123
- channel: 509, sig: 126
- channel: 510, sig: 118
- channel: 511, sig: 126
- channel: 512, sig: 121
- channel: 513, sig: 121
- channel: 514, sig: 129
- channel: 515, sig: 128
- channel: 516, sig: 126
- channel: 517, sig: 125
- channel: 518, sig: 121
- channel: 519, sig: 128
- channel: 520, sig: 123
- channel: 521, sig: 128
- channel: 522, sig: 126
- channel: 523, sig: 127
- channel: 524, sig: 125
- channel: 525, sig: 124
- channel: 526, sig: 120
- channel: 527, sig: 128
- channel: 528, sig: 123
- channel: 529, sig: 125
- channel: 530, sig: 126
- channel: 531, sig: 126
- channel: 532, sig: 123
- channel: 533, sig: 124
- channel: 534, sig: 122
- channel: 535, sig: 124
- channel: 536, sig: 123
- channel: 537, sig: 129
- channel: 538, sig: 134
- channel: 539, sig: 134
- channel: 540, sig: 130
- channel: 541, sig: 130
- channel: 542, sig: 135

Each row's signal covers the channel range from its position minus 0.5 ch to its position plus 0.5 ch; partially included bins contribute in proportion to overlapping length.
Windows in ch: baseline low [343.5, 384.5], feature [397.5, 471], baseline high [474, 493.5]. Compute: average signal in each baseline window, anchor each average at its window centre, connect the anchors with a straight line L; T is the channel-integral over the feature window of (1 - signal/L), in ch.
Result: -2.6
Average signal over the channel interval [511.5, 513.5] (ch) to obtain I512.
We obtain 121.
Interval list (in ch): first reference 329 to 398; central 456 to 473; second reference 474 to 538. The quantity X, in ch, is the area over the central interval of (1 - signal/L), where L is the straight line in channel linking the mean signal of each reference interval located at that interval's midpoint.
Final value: -0.1 ch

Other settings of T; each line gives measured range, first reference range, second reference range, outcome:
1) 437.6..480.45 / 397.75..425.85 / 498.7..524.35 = -1.2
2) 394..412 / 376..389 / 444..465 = 0.1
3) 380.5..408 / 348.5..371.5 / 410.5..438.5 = 0.8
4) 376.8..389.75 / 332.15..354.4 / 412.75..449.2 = 0.7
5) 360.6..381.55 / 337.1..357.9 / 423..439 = 1.0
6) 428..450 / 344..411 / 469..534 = -2.1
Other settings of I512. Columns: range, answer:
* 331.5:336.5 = 91.8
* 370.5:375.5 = 93.8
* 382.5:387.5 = 94.7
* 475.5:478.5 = 121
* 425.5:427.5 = 118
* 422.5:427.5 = 113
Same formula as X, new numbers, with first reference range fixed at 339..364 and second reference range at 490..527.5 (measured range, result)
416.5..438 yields -2.1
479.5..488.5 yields -0.5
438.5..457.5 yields -1.2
